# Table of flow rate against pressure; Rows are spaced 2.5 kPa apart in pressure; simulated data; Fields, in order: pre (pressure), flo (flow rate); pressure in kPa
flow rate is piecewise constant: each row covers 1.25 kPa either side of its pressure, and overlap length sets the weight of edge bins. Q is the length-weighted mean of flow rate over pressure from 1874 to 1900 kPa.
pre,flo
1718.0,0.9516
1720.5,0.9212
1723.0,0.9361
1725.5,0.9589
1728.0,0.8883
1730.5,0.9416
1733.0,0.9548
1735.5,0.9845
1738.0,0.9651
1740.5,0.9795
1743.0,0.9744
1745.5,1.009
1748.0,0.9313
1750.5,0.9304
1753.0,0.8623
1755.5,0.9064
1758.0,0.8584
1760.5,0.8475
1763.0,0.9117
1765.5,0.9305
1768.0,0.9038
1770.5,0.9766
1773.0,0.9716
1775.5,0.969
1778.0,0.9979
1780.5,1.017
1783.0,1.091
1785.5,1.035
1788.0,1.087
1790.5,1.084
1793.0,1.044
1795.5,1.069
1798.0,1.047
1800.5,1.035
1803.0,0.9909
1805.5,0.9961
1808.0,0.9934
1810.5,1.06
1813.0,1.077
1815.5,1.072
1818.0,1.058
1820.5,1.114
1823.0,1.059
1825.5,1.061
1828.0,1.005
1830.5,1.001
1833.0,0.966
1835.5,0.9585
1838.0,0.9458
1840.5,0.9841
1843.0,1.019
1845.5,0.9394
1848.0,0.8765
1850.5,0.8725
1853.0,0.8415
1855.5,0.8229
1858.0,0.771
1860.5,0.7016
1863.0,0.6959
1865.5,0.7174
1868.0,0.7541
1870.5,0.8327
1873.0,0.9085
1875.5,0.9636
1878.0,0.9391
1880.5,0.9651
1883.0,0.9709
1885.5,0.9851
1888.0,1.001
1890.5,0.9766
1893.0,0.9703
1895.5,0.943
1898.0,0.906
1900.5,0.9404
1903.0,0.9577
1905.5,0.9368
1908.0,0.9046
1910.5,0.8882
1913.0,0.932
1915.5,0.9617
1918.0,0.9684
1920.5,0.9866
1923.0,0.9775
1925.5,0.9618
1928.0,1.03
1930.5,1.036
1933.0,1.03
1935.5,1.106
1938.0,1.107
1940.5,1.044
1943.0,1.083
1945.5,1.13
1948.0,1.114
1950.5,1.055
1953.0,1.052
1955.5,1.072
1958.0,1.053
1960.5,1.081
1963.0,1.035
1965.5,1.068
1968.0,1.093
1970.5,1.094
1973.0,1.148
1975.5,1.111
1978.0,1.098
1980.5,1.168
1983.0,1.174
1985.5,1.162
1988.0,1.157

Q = 0.961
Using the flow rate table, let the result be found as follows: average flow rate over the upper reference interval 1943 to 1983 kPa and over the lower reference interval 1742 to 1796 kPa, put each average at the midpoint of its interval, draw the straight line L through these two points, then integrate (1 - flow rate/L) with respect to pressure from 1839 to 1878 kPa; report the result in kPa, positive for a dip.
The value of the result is 6.7 kPa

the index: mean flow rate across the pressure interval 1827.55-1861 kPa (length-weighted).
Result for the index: 0.91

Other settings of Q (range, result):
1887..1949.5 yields 0.996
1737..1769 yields 0.924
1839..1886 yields 0.87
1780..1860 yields 0.997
